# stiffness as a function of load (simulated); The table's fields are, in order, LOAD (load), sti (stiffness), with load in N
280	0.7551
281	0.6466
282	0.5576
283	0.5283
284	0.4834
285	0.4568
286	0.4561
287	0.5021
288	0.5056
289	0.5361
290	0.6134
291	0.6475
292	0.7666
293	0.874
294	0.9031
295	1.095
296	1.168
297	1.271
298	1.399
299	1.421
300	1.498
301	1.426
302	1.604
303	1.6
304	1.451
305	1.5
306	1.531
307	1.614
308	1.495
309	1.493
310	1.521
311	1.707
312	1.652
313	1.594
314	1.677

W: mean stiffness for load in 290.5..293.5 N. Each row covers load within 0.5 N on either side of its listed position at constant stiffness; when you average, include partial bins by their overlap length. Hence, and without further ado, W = 0.763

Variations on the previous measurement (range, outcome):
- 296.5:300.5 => 1.4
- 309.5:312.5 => 1.63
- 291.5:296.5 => 0.961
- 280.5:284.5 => 0.554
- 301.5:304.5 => 1.55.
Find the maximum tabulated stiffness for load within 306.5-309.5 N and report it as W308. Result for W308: 1.614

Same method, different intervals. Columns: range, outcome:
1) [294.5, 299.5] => 1.421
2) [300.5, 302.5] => 1.604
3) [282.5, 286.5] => 0.5283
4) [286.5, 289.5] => 0.5361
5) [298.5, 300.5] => 1.498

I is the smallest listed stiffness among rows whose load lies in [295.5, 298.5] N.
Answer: 1.168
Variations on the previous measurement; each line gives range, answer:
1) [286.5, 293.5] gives 0.5021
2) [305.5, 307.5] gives 1.531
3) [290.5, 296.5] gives 0.6475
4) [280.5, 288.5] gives 0.4561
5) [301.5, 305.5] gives 1.451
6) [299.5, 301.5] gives 1.426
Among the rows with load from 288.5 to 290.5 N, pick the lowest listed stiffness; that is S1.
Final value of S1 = 0.5361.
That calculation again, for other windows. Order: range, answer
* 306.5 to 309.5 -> 1.493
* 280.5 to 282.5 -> 0.5576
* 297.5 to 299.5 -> 1.399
